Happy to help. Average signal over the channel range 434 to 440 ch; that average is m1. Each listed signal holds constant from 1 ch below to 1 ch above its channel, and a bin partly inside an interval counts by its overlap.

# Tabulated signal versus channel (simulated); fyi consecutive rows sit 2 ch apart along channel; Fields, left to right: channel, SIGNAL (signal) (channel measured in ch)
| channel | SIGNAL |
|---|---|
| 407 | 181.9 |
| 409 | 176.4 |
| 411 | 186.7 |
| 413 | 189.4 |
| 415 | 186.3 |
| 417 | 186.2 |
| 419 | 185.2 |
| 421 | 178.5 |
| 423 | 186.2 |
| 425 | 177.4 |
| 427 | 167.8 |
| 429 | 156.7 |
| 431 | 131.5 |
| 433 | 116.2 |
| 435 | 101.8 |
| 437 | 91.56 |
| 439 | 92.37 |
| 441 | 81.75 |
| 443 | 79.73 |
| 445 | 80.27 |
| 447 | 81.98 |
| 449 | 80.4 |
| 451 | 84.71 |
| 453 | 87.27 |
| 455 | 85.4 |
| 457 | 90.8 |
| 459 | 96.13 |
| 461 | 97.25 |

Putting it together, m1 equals 95.2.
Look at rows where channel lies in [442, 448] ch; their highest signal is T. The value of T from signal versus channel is 81.98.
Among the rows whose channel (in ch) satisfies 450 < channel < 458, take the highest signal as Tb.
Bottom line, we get 90.8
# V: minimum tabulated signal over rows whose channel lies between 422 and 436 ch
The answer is 101.8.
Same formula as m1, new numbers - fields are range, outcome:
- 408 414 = 184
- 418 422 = 182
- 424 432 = 158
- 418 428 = 179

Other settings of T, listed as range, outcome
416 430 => 186.2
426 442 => 167.8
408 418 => 189.4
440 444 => 81.75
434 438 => 101.8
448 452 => 84.71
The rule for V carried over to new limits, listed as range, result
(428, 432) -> 131.5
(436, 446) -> 79.73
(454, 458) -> 85.4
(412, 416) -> 186.3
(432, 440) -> 91.56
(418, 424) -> 178.5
